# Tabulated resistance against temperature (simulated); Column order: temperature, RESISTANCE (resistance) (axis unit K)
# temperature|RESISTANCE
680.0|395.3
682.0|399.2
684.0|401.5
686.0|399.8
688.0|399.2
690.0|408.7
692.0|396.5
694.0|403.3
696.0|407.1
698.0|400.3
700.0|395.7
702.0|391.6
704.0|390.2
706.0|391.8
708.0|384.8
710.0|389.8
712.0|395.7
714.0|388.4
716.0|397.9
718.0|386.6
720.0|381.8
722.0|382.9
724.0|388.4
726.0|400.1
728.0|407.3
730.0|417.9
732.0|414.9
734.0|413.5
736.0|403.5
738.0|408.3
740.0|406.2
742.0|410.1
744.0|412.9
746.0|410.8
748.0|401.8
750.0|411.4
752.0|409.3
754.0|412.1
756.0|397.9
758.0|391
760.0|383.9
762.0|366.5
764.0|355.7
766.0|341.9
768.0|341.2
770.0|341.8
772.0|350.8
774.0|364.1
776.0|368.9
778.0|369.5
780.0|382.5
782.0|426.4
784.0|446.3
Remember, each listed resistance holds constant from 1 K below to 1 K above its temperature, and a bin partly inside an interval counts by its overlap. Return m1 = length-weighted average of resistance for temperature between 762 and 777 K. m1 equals 353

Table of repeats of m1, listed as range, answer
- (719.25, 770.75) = 393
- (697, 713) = 392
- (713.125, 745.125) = 401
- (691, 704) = 398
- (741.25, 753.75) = 410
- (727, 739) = 411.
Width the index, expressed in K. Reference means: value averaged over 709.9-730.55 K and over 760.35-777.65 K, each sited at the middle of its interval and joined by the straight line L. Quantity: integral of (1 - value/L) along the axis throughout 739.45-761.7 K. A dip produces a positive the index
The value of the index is -2.0 K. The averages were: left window 394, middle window 403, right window 356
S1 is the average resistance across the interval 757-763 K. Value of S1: 380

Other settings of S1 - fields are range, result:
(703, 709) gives 389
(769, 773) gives 346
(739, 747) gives 410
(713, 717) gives 393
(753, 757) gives 405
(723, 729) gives 399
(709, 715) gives 391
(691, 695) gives 400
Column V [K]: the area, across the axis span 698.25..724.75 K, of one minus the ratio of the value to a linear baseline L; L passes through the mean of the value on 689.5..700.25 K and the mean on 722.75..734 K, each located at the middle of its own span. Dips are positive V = 0.9 K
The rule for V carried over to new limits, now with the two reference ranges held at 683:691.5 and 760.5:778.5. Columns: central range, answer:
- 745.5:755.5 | -1.1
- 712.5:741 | -1.5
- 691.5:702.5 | -0.1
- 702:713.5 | 0.0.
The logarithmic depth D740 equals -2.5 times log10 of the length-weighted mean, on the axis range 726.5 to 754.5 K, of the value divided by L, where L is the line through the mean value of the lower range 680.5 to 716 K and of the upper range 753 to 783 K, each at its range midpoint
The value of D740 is -0.075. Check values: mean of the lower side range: 397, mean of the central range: 410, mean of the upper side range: 373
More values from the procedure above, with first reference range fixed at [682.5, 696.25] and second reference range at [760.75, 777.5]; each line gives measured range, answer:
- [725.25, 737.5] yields -0.09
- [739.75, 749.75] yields -0.11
